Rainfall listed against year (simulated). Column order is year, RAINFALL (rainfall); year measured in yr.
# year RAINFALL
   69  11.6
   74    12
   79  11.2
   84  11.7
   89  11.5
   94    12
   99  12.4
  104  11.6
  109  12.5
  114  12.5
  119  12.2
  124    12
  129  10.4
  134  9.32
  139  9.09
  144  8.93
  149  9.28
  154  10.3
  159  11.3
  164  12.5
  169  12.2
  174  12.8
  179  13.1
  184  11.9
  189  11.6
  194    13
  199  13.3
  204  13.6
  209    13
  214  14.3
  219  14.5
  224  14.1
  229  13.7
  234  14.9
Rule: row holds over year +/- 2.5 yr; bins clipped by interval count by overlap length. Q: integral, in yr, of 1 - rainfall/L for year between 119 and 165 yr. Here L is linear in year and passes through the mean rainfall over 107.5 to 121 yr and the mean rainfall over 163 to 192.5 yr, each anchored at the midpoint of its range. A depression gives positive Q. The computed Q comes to 7.46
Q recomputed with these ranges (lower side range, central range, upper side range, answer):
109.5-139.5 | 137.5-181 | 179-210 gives 3.3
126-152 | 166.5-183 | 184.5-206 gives -1.5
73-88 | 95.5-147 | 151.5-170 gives 2.1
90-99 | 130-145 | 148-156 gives 1.7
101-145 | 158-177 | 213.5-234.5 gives 0.2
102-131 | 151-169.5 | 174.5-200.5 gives 1.3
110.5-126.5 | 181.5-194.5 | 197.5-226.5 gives 1.3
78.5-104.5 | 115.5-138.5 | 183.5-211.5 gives 2.3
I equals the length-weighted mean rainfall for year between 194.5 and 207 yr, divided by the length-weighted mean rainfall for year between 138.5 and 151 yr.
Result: 1.5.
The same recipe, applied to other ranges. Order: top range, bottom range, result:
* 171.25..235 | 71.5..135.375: 1.14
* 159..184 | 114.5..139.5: 1.14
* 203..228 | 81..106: 1.18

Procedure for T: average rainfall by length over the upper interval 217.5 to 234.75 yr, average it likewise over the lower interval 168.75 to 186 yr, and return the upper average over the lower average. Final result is 1.13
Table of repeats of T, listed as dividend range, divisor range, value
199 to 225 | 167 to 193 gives 1.12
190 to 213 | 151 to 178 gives 1.11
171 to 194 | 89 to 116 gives 1.02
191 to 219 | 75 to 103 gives 1.15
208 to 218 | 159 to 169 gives 1.14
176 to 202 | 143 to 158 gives 1.29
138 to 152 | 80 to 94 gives 0.79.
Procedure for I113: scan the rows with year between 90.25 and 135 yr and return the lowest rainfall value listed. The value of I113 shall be 9.32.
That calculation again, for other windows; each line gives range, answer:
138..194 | 8.93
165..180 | 12.2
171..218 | 11.6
